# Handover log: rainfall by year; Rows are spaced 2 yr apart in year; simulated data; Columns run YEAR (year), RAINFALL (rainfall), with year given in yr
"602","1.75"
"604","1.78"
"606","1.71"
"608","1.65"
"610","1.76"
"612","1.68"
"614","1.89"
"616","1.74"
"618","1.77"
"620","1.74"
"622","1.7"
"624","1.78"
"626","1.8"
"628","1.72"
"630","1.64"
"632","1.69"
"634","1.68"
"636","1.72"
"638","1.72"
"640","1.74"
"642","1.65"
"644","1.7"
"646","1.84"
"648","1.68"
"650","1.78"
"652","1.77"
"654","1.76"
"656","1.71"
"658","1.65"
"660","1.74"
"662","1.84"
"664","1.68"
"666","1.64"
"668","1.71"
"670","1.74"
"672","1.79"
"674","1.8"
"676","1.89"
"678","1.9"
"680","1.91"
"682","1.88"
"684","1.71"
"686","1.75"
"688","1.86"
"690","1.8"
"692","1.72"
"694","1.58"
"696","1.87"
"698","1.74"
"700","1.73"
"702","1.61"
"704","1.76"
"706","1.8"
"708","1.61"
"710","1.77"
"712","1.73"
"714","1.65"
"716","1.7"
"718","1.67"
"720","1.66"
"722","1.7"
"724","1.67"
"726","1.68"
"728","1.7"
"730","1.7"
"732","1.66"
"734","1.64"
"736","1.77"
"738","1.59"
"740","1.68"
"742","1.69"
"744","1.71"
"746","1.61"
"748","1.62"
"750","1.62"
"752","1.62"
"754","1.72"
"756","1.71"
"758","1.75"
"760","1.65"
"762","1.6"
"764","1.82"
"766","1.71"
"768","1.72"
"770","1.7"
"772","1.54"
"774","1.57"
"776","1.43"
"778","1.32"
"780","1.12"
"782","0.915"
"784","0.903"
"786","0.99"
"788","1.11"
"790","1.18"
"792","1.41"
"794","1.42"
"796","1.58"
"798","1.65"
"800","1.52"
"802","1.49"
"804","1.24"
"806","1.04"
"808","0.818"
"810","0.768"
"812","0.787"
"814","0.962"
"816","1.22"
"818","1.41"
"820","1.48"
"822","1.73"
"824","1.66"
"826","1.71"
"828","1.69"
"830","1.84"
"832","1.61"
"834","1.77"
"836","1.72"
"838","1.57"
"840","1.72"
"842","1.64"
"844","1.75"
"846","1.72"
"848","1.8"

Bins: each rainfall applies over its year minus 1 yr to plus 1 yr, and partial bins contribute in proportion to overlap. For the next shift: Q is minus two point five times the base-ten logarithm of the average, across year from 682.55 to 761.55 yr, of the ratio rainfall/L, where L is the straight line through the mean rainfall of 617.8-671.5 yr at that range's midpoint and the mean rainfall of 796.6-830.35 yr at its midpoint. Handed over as -0.10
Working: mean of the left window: 1.73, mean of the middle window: 1.7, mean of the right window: 1.35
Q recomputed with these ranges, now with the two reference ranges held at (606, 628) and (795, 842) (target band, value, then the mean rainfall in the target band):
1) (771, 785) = 0.193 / 1.26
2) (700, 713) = -0.068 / 1.71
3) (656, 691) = -0.075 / 1.78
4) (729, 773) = -0.089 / 1.67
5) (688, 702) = -0.072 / 1.74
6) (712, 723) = -0.058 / 1.68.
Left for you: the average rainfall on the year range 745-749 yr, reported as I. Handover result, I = 1.62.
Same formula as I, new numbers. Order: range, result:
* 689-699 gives 1.74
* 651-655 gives 1.77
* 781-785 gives 0.909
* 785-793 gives 1.17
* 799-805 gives 1.42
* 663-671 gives 1.69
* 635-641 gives 1.73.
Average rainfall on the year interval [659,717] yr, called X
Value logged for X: 1.76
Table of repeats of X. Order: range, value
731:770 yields 1.68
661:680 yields 1.78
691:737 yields 1.7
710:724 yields 1.69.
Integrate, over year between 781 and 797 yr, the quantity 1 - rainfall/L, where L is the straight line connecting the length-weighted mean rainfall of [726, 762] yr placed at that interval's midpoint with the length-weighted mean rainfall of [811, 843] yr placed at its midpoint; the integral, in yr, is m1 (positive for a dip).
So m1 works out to 4.07 yr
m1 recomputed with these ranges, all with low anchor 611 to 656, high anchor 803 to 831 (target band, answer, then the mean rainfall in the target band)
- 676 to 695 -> -2.1 yr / 1.8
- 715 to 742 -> -2.9 yr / 1.68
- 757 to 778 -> -3.1 yr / 1.63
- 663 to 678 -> -1.0 yr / 1.76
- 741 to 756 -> -1.9 yr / 1.66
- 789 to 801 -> -0.9 yr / 1.46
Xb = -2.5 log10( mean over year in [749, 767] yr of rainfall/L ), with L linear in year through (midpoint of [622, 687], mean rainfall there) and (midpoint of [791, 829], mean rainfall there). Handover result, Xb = -0.14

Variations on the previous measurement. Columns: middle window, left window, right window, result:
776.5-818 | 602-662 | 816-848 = 0.38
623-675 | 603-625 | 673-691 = 0.04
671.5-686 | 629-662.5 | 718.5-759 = -0.08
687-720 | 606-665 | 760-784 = -0.08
